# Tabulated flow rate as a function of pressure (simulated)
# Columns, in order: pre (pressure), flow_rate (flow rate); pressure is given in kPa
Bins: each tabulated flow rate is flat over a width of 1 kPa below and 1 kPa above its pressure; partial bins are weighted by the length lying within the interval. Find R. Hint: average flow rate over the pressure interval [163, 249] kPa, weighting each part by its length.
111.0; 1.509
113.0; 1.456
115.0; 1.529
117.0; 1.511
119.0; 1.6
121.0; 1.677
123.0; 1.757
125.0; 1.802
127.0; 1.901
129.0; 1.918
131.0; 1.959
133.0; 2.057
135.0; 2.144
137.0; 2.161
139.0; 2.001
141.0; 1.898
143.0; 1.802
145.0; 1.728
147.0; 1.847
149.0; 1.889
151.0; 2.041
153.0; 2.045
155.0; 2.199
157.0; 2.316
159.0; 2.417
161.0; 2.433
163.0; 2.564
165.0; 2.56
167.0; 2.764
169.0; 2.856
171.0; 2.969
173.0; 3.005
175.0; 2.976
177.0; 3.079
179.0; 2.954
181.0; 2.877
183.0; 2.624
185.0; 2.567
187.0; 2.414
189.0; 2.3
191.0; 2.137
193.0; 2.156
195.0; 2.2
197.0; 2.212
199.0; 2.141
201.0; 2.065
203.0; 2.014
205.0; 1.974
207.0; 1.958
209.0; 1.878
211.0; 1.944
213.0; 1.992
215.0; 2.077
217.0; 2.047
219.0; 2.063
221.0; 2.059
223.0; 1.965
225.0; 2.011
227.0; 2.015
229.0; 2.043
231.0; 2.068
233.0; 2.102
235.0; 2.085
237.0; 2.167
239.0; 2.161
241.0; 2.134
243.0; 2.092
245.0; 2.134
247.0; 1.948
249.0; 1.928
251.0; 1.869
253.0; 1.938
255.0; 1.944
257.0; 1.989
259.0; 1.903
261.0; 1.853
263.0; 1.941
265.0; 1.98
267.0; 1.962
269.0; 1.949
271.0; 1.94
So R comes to 2.28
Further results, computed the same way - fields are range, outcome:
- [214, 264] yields 2.02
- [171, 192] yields 2.71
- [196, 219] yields 2.03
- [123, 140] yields 1.98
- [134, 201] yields 2.37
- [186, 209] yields 2.13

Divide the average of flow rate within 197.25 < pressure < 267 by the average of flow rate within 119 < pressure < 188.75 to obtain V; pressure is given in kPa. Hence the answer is 0.9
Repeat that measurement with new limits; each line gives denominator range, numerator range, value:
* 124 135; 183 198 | 1.18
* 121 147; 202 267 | 1.05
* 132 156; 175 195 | 1.29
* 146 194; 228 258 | 0.82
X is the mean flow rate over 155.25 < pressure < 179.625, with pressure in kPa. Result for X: 2.72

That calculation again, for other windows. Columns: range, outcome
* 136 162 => 2.06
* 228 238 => 2.09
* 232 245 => 2.12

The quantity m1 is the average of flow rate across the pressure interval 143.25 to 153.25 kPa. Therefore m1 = 1.89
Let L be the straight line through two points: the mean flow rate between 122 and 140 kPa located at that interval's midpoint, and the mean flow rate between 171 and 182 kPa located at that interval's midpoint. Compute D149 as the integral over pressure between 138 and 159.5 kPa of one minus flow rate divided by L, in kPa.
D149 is 3.2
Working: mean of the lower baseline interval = 1.97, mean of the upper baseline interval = 2.98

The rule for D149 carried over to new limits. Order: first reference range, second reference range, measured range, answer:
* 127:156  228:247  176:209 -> -4.85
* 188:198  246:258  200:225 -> 1.29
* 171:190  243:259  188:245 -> 6.57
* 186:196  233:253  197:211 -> 1.15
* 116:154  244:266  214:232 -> -1.01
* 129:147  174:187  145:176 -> -0.10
